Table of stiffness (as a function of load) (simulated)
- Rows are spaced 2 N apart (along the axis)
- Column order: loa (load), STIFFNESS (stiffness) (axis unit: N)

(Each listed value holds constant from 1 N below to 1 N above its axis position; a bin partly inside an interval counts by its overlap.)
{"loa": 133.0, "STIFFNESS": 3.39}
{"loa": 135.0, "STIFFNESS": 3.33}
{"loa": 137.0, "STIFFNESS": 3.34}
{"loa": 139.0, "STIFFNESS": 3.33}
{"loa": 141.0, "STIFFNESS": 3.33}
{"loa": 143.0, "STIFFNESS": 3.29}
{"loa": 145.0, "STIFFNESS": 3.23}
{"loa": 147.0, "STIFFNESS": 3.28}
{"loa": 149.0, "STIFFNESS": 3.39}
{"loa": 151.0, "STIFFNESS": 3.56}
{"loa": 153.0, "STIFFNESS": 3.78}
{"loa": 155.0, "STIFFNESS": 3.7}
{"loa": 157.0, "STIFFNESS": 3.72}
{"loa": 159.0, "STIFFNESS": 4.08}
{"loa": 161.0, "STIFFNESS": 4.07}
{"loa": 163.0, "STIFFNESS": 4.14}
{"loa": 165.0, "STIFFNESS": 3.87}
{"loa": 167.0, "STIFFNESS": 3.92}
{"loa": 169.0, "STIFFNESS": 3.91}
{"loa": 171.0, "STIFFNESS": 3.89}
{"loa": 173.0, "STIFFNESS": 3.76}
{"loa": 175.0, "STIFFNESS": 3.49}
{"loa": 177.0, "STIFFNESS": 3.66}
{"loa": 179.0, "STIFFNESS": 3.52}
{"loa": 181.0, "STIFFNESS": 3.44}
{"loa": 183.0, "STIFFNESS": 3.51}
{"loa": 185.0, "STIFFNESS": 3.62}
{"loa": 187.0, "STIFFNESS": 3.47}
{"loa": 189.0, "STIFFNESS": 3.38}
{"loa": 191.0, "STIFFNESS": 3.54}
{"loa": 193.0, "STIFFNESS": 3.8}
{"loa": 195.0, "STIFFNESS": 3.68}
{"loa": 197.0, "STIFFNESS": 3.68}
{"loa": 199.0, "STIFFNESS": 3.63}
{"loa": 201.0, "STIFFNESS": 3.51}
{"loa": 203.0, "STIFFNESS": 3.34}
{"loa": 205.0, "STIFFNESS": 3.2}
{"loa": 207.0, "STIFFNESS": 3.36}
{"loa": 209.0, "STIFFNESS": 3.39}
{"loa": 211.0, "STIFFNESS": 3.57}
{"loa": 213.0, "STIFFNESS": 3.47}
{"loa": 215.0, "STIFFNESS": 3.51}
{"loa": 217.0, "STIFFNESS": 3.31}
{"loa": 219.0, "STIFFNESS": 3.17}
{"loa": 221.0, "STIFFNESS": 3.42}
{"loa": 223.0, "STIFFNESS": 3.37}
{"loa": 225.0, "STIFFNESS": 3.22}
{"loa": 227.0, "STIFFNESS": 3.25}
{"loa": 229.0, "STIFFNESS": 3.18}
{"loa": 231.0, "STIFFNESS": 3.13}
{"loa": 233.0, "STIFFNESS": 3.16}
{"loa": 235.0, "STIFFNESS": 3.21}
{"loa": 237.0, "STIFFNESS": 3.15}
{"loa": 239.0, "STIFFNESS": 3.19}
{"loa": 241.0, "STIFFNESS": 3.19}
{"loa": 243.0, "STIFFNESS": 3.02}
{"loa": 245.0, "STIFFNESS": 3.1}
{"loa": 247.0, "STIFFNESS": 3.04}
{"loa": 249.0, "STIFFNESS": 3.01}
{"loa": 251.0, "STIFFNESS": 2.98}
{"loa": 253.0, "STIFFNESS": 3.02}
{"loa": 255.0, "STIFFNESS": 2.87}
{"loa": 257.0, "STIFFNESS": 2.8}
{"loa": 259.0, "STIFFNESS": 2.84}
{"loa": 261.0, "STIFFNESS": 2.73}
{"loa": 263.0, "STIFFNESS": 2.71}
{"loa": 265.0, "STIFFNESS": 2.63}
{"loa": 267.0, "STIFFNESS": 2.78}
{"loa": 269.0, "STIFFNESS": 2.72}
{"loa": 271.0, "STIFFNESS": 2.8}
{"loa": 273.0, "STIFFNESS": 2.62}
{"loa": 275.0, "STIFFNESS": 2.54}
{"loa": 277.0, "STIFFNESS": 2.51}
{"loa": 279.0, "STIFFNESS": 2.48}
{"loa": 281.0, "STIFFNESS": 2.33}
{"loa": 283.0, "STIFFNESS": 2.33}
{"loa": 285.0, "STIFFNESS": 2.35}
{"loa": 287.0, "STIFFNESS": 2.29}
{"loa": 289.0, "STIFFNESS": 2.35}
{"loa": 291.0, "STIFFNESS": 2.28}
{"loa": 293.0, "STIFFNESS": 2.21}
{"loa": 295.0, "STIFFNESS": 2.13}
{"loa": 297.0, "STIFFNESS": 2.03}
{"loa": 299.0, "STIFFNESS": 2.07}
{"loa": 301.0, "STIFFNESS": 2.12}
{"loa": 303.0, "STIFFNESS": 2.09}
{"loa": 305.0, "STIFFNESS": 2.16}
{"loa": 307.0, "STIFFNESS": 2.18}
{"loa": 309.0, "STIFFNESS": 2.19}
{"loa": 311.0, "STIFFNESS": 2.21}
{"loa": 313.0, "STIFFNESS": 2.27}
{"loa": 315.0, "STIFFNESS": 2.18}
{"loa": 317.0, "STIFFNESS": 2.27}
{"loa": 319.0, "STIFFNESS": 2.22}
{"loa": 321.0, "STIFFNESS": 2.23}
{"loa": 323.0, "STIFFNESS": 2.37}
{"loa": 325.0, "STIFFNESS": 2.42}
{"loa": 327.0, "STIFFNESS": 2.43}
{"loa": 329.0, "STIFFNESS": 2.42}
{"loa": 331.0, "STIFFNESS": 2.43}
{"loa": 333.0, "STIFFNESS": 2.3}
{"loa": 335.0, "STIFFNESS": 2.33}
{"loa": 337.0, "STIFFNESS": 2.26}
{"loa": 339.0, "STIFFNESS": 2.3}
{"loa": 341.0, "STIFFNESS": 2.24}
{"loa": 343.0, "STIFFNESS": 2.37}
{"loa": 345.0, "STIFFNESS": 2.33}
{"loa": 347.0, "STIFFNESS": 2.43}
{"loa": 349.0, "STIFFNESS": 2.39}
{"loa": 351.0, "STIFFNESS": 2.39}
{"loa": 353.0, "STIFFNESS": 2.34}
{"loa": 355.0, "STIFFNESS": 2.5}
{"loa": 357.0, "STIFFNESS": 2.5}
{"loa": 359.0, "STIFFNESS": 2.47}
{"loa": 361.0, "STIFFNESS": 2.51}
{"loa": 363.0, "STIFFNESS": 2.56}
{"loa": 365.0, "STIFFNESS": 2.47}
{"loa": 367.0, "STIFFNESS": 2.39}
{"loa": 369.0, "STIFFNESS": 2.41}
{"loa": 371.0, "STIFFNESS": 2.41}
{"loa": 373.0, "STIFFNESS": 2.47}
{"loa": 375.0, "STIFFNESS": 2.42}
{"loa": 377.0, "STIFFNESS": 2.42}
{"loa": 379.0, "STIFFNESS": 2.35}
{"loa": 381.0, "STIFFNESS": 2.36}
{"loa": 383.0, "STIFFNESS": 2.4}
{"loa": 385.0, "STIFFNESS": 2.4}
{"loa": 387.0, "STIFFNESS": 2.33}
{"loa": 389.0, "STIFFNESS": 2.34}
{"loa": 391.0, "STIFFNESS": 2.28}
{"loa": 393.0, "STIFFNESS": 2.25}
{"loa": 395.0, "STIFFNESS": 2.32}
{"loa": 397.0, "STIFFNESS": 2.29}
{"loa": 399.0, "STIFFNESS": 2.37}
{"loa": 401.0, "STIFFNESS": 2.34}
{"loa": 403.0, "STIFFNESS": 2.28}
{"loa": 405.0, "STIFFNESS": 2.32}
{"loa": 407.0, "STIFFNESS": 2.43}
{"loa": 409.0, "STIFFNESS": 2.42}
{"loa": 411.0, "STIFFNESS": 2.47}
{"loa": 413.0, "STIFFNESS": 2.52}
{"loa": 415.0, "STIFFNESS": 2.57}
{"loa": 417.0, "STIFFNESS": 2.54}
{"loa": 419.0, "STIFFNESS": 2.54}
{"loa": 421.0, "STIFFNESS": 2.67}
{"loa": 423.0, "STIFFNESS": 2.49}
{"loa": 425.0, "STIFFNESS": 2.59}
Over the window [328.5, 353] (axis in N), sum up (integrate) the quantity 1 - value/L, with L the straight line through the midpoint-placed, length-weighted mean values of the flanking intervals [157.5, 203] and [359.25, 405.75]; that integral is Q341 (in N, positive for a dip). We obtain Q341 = 2.8 N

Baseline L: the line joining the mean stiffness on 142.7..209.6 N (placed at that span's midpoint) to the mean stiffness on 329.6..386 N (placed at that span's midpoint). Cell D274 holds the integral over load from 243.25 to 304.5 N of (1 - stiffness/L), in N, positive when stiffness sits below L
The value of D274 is 8.5 N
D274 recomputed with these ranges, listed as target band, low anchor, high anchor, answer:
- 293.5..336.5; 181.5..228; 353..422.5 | 8.9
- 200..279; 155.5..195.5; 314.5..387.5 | 4.2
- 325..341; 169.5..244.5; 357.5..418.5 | 2.1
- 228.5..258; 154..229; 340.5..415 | 1.7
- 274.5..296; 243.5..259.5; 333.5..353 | 3.1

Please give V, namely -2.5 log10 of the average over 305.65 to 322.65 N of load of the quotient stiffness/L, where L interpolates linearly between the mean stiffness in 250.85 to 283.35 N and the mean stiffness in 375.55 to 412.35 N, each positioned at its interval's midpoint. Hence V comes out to 0.155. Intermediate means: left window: 2.69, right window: 2.36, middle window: 2.22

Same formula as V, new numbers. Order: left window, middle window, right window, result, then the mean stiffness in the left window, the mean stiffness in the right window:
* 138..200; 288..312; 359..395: 0.299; 3.63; 2.4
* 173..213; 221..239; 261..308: -0.055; 3.52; 2.39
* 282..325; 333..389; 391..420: -0.034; 2.22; 2.4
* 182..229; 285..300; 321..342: 0.215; 3.45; 2.34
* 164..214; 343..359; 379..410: 0.083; 3.58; 2.34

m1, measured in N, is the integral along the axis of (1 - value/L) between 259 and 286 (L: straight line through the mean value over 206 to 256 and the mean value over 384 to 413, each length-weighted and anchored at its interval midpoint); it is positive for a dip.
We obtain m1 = 3.7 N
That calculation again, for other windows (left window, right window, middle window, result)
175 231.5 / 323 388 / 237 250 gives 0.3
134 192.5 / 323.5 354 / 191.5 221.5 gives -1.6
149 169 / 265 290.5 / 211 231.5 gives -1.1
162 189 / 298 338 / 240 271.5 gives 0.0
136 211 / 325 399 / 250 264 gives 0.9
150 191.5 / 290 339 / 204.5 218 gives -0.4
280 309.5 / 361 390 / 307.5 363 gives -0.9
